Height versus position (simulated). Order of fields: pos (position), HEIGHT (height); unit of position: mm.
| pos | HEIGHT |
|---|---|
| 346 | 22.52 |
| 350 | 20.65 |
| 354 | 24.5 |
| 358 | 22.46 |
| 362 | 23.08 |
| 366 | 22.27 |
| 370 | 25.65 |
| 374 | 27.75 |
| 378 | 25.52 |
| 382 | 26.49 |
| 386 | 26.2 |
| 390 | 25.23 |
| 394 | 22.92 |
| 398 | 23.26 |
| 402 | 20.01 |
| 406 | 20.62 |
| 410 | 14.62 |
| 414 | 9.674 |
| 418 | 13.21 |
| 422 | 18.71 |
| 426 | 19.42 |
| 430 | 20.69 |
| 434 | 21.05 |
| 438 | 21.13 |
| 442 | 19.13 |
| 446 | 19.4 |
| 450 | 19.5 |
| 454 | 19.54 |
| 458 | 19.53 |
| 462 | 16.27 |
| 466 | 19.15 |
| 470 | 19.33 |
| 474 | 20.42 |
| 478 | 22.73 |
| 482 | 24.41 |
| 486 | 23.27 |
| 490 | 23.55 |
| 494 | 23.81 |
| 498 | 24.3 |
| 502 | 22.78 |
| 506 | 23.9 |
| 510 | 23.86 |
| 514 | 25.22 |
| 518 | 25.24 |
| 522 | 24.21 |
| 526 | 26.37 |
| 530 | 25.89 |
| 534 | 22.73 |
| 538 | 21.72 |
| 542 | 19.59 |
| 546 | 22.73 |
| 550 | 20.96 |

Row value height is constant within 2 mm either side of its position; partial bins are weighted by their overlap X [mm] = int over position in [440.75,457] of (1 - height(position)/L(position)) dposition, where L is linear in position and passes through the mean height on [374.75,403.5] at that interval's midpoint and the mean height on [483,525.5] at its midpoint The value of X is 3.3 mm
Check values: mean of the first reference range 24.5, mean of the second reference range 24.1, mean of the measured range 19.4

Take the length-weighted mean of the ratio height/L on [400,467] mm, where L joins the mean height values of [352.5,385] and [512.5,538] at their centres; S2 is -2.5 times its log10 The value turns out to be 0.33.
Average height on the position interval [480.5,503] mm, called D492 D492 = 23.7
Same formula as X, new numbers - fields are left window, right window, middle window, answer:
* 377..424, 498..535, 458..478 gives 3.12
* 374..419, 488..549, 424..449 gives 2.15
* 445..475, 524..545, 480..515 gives -4.46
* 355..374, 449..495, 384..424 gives 5.98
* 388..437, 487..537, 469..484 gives 0.38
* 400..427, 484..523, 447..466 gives 1.20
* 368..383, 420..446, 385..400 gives 0.12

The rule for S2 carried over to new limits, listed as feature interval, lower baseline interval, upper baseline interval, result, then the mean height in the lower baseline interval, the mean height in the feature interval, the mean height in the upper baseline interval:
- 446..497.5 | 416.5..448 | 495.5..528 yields 0.044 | 19.2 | 21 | 24.5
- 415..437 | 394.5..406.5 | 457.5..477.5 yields 0.129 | 21.6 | 18.3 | 19.2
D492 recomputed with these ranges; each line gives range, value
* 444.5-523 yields 22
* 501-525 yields 24.4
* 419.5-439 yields 20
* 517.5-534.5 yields 25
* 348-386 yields 24.4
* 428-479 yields 19.8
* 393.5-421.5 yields 17.5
